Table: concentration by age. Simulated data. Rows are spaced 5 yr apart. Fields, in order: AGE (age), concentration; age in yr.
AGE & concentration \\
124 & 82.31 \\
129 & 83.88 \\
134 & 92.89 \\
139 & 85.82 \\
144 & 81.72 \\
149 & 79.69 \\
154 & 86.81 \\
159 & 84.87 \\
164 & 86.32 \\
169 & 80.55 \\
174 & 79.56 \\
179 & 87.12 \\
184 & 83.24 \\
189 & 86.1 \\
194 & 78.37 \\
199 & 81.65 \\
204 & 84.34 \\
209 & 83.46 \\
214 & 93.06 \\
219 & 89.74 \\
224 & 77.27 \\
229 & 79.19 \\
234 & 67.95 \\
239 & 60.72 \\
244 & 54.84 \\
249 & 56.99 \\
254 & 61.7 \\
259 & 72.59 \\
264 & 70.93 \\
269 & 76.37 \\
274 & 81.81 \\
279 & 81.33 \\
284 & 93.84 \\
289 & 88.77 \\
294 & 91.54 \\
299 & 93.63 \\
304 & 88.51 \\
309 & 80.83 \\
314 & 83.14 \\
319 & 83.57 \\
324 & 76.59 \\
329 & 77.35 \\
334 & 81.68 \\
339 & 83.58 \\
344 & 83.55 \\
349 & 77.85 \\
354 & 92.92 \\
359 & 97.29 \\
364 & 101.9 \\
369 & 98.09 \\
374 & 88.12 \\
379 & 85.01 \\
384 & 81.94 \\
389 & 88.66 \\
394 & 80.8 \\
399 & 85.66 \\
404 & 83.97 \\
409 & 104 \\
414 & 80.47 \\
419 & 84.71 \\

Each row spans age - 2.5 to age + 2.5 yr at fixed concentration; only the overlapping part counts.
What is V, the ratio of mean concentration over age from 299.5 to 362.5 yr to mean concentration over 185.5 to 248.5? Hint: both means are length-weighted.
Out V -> 1.09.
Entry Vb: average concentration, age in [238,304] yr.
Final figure 76.6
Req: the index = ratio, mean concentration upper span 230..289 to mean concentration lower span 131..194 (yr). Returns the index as 0.85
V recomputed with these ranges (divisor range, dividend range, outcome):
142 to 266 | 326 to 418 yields 1.12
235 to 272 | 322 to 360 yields 1.28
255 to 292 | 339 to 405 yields 1.10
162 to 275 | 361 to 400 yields 1.16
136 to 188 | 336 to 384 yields 1.07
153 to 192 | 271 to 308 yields 1.05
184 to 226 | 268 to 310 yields 1.03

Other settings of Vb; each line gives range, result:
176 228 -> 84.2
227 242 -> 68.5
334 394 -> 88.3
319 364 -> 84.8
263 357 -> 83.8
